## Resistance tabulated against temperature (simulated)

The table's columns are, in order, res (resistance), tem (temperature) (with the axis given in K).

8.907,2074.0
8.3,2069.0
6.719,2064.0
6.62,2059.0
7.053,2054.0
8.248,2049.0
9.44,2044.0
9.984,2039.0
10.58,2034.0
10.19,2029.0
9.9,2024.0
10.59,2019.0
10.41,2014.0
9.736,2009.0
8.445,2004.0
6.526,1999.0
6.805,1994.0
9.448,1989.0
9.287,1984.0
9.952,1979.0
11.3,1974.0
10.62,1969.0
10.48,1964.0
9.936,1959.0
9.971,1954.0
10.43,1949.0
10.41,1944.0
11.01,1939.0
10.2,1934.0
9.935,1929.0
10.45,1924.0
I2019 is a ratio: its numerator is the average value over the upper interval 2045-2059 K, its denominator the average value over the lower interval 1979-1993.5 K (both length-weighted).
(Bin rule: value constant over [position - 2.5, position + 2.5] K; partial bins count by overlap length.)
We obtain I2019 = 0.84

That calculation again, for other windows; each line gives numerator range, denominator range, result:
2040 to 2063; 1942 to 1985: 0.77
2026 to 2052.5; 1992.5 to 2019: 1.11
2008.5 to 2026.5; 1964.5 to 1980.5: 0.96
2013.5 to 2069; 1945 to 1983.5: 0.87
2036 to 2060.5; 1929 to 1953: 0.80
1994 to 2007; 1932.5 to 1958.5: 0.72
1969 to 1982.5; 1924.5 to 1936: 1.04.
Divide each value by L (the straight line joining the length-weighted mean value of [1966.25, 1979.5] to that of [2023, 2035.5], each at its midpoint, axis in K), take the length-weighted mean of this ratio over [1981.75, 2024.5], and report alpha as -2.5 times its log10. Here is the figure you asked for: 0.17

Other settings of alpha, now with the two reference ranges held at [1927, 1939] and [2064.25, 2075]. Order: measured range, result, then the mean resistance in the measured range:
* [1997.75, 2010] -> 0.118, 8.23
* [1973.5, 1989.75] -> -0.041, 9.9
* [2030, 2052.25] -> -0.109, 9.52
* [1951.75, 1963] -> -0.014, 10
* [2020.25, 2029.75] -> -0.142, 10.1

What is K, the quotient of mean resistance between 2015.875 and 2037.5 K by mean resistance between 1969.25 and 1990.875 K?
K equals 1.02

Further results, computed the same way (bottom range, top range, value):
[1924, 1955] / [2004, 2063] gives 0.89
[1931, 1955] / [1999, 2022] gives 0.91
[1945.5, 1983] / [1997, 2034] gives 0.92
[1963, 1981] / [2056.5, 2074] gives 0.70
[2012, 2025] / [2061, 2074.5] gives 0.75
